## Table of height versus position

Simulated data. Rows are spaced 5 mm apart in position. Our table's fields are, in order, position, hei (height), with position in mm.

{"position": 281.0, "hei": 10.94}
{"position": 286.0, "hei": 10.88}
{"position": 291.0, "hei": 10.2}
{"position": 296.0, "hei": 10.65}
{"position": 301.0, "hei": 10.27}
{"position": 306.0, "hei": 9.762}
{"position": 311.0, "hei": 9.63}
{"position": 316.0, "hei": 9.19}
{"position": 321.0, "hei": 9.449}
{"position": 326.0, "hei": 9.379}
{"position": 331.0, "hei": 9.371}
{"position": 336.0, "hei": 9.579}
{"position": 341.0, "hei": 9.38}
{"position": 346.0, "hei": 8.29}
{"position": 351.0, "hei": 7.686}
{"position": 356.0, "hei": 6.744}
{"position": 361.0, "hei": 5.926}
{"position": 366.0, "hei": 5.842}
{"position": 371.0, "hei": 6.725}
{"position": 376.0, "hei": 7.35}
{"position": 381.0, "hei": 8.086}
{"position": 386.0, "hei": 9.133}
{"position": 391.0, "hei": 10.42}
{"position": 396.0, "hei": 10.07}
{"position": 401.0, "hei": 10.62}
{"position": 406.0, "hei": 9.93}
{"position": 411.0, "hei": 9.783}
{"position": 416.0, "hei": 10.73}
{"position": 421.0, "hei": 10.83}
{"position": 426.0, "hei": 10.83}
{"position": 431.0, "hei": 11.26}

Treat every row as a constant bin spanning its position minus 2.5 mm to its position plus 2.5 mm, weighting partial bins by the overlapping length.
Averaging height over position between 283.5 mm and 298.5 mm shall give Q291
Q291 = 10.6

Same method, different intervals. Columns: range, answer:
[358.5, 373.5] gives 6.16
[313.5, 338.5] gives 9.39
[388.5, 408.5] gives 10.3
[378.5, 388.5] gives 8.61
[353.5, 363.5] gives 6.33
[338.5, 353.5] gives 8.45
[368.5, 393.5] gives 8.34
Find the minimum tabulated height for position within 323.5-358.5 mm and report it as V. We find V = 6.744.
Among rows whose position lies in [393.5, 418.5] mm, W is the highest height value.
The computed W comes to 10.73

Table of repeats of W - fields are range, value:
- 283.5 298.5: 10.88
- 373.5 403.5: 10.62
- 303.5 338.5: 9.762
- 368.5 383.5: 8.086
